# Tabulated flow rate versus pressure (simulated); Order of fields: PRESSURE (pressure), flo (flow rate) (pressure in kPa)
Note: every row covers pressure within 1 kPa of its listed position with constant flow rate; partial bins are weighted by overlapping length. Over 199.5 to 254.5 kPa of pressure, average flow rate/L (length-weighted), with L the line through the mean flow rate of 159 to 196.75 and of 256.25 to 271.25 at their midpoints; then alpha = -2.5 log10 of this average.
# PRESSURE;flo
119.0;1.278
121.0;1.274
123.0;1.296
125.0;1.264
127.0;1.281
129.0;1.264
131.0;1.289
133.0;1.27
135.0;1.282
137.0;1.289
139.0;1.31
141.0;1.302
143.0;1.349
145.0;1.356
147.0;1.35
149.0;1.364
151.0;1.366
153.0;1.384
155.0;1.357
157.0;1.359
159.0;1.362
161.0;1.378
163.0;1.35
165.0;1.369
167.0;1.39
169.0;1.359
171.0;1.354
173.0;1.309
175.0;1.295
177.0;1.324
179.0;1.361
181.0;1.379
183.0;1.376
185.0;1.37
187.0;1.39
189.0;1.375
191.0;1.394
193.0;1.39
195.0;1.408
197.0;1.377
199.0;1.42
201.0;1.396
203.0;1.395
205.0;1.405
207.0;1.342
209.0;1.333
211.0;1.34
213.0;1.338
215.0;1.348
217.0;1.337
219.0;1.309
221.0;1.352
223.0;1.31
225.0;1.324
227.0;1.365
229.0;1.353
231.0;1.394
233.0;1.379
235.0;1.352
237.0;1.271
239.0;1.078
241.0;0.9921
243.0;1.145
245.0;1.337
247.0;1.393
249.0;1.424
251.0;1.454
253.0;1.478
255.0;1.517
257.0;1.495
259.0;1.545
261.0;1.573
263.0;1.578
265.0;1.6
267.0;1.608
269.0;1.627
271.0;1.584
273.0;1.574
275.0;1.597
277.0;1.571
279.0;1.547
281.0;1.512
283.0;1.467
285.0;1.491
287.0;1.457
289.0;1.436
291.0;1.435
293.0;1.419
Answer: 0.12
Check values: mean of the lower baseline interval 1.37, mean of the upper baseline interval 1.58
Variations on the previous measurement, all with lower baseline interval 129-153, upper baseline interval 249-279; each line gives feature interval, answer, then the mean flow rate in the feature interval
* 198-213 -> 0.05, 1.37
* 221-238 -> 0.11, 1.34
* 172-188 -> 0.03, 1.35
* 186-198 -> 0.02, 1.39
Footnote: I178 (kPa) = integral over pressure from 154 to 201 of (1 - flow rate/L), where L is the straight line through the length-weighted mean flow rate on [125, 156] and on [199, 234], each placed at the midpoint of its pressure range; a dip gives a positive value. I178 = -1.1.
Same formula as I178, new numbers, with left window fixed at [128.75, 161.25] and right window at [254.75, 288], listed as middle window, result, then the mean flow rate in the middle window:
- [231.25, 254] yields 2.99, 1.3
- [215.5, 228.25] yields 1.14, 1.33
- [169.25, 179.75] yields 0.40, 1.33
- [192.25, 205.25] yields 0.24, 1.4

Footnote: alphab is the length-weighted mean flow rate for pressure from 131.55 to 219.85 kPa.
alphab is 1.35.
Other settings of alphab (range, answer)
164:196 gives 1.37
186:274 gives 1.4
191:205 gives 1.4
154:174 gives 1.36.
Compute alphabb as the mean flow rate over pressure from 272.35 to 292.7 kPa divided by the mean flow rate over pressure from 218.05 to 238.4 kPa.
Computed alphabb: 1.13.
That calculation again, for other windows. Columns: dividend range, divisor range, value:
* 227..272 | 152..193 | 1.04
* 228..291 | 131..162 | 1.08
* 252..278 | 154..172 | 1.15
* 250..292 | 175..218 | 1.12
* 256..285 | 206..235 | 1.16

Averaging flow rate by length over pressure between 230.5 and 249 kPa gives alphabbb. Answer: 1.27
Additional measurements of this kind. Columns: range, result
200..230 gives 1.35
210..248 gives 1.3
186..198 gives 1.39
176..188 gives 1.37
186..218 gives 1.37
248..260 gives 1.49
